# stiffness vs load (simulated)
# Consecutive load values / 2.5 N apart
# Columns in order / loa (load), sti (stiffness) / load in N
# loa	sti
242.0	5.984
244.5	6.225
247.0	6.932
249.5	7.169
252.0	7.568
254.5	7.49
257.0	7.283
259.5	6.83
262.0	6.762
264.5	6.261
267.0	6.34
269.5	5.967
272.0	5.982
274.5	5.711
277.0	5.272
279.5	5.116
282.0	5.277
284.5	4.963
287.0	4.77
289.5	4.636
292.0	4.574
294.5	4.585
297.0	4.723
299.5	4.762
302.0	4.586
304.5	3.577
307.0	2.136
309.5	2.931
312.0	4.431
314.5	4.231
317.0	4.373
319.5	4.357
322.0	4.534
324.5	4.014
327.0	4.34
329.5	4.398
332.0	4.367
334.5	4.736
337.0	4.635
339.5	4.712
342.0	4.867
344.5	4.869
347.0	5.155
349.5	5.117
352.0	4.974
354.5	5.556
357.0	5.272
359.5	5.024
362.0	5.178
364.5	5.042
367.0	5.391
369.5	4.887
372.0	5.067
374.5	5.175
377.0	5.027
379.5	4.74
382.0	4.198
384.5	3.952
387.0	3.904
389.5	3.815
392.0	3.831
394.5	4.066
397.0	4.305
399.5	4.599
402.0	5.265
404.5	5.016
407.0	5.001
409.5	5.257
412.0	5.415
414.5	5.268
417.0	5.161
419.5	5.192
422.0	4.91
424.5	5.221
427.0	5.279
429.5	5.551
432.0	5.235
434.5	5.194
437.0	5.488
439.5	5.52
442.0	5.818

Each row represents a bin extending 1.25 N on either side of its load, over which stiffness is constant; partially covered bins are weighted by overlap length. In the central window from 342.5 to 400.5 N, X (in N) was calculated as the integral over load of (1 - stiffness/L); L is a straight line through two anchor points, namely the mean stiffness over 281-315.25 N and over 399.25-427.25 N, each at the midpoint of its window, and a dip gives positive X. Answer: 0.91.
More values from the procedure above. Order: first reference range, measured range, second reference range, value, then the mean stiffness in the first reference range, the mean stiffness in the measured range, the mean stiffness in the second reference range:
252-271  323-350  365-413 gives 4.3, 6.75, 4.64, 4.68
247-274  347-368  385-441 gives 1.5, 6.74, 5.19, 4.92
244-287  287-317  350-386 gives 8.6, 6.26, 4.15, 4.96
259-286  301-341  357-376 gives 9.6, 5.82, 4.15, 5.12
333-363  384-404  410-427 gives 3.4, 5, 4.26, 5.2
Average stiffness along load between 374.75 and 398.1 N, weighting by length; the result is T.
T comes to 4.25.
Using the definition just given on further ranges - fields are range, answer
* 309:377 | 4.75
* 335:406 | 4.77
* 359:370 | 5.12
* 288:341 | 4.27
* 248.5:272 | 6.8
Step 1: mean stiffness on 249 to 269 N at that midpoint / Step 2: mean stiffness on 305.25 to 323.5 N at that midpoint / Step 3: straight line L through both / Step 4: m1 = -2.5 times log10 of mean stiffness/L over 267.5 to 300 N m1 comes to 0.08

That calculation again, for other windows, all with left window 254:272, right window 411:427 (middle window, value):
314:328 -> 0.38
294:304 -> 0.34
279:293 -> 0.30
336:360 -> 0.16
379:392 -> 0.33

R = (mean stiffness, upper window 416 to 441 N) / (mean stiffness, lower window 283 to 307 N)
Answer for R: 1.19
